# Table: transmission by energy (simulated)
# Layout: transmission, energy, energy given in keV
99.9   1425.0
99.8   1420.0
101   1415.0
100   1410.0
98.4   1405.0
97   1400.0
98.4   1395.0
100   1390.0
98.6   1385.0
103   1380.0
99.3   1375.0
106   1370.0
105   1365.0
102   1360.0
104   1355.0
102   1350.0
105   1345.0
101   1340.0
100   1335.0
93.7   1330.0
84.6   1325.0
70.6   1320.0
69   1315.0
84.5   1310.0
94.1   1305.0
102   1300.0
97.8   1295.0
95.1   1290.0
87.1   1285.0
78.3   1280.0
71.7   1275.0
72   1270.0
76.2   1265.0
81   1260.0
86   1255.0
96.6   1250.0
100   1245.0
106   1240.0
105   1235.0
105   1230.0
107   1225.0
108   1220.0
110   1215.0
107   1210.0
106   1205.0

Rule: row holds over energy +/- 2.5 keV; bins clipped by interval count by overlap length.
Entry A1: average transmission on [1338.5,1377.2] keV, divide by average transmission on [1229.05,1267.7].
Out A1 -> 1.1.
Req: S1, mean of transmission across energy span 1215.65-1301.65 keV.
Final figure 92.9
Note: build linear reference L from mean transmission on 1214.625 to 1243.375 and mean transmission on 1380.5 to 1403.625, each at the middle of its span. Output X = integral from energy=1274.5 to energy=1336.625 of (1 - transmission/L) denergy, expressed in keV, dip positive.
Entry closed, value 9.5 keV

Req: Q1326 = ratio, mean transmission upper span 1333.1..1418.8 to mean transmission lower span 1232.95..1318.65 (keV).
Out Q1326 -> 1.15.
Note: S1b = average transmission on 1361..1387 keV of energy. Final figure 102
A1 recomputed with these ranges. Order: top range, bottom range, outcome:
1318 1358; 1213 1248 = 0.90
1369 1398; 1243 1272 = 1.18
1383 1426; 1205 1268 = 1.00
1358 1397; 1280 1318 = 1.14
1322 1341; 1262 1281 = 1.26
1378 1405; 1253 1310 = 1.16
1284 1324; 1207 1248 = 0.83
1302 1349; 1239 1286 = 1.06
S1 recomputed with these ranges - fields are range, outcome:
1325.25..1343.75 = 97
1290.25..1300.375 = 98.4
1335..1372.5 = 103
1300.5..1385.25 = 95.5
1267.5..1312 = 87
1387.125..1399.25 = 98.9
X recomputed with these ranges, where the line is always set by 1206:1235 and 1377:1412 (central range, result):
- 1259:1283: 6.66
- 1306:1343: 5.65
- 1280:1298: 2.17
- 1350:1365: -0.32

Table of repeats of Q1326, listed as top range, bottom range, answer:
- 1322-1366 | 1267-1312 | 1.14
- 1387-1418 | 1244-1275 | 1.19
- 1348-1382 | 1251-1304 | 1.21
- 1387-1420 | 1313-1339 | 1.17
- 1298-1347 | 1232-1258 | 0.92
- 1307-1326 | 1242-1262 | 0.84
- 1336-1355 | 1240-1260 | 1.09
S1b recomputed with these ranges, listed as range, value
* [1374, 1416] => 99.5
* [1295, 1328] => 85.3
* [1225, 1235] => 106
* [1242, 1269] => 87.4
